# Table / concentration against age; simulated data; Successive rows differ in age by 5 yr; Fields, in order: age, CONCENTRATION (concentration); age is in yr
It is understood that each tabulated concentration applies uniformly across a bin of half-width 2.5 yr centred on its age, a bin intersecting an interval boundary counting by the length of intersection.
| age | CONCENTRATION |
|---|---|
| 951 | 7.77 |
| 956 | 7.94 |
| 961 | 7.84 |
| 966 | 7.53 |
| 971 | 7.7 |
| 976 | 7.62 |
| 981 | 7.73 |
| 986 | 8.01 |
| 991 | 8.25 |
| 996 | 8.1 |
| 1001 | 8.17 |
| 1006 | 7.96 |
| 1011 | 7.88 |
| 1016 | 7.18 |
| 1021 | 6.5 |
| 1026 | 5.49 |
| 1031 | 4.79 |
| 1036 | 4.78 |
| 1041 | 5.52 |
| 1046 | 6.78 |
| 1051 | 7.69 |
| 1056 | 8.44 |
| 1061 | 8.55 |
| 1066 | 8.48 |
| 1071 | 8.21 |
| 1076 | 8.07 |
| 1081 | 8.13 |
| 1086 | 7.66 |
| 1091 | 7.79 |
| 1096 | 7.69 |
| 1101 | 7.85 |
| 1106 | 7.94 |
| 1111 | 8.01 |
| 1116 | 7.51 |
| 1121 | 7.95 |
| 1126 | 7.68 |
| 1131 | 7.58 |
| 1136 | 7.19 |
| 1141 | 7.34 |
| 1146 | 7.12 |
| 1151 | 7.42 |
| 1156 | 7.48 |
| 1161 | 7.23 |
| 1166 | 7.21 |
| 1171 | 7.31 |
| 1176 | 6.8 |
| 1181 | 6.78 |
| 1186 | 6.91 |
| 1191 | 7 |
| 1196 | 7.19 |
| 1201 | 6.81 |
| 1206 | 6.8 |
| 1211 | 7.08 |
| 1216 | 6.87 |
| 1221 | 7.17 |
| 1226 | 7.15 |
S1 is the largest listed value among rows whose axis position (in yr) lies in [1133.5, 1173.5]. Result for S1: 7.48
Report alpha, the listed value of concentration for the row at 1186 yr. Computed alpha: 6.91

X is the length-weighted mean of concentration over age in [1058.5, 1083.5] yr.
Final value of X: 8.29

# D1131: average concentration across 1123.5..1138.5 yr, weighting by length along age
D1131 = 7.48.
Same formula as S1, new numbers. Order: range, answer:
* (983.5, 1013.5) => 8.25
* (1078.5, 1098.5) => 8.13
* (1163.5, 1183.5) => 7.31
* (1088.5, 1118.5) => 8.01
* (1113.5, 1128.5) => 7.95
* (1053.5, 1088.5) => 8.55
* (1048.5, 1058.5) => 8.44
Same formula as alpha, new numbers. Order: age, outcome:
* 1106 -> 7.94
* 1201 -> 6.81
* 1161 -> 7.23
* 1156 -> 7.48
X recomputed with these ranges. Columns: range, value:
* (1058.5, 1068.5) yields 8.52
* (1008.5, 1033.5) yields 6.37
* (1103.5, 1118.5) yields 7.82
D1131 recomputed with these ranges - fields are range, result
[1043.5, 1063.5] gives 7.87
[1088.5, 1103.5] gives 7.78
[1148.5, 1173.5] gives 7.33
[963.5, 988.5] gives 7.72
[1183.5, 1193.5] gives 6.96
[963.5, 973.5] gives 7.62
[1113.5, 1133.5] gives 7.68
